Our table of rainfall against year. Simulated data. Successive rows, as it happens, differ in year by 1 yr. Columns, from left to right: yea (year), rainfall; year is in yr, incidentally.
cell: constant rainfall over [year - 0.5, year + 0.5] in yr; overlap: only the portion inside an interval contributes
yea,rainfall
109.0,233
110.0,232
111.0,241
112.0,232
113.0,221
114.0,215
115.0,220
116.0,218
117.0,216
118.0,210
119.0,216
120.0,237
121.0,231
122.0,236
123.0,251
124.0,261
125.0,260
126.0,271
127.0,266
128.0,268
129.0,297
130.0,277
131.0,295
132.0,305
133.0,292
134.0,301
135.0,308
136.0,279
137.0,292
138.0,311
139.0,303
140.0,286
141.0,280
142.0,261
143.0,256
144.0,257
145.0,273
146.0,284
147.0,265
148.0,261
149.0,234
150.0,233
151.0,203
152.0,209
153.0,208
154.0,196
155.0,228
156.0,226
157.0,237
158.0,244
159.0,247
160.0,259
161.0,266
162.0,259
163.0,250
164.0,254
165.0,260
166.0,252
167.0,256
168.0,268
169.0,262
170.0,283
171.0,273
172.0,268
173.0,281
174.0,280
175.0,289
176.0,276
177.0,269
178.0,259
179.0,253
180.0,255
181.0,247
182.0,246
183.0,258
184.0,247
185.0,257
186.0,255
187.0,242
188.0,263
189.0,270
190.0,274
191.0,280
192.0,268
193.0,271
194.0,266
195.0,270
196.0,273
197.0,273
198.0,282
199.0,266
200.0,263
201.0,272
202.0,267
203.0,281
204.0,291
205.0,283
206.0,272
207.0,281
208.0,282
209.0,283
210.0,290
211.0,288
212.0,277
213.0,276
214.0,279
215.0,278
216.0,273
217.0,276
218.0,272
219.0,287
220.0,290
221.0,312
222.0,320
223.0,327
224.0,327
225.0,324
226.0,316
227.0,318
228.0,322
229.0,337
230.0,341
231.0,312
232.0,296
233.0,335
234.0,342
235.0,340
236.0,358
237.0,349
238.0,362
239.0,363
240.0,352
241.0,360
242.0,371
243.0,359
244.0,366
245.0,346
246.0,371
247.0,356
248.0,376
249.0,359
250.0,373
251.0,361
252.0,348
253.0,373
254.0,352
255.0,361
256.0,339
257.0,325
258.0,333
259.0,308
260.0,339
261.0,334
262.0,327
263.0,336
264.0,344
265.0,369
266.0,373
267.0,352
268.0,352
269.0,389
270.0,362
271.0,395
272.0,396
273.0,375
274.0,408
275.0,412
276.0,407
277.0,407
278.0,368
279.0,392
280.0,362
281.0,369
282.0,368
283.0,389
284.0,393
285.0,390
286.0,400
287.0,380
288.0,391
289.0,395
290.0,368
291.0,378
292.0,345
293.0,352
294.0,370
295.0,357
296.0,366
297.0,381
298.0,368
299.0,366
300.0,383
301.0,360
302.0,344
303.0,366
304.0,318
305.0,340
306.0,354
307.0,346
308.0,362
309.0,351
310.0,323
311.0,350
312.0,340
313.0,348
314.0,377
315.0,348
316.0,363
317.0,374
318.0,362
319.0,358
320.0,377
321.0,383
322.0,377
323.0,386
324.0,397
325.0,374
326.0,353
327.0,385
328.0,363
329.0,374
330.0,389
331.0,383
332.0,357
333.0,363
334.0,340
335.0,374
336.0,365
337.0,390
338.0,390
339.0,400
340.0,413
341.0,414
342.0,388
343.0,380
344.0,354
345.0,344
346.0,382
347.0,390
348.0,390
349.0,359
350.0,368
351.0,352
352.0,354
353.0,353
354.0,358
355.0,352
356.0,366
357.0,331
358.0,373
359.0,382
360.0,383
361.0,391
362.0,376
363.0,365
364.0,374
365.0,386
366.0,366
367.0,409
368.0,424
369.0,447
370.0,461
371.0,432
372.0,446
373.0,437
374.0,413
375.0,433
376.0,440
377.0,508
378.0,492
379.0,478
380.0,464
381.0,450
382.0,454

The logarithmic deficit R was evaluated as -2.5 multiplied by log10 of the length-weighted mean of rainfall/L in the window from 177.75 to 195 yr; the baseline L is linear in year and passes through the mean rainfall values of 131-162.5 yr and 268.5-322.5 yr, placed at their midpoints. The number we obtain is 0.12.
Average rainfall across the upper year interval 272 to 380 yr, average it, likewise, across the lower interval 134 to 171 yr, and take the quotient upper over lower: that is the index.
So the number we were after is 1.48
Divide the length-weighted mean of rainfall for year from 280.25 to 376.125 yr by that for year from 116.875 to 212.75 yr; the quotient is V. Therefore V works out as 1.43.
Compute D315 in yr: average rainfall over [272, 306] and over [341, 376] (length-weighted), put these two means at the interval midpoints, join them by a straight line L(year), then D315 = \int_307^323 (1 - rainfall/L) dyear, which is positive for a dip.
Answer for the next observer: 0.8 yr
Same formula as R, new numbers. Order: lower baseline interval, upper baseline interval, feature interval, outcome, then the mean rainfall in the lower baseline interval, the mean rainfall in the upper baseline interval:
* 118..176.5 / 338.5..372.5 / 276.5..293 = -0.11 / 261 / 384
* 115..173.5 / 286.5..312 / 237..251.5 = -0.12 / 258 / 360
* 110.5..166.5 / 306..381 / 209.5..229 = 0.03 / 254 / 385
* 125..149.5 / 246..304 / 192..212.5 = 0.16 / 280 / 367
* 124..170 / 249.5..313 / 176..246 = 0.06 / 262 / 364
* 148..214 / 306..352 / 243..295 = -0.13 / 261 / 370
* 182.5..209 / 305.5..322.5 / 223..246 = -0.14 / 270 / 358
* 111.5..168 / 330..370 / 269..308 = -0.10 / 254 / 378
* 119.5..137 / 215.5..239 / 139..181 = 0.13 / 273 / 320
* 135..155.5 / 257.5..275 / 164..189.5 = 0.08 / 257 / 360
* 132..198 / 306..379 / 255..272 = -0.07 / 262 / 383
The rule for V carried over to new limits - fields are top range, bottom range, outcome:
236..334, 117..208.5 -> 1.39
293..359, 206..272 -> 1.10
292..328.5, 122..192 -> 1.38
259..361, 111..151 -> 1.42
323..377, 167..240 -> 1.34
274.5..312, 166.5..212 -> 1.37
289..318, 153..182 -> 1.40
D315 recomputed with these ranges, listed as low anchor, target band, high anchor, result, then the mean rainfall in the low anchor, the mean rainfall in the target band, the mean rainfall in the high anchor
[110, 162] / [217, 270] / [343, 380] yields -3.1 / 254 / 341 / 397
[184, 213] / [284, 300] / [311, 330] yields -1.3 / 272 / 375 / 369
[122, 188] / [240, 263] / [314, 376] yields -2.0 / 262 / 351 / 382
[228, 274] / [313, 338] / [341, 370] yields -0.1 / 353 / 371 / 377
